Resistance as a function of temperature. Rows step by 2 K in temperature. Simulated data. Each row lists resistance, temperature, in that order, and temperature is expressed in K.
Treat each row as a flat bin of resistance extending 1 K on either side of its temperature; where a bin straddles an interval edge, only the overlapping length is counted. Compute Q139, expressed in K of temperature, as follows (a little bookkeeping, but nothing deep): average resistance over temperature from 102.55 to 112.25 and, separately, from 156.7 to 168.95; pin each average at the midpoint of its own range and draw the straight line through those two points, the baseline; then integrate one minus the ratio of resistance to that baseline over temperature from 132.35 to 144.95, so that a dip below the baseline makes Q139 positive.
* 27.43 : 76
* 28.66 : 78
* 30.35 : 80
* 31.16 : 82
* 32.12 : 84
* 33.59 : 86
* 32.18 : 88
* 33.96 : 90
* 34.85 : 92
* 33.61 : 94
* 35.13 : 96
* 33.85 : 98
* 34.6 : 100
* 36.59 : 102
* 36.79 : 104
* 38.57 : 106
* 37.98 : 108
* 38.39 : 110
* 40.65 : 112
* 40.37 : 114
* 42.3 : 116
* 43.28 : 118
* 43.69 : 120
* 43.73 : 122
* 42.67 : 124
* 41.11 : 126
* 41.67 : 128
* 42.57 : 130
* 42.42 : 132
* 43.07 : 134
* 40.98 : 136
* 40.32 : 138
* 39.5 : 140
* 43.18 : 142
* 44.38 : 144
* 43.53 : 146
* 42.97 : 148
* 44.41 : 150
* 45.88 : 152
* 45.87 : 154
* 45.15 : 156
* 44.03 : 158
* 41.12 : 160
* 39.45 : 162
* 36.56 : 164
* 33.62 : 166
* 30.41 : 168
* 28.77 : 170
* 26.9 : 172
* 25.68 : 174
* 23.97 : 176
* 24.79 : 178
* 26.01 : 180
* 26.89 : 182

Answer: -1.3 K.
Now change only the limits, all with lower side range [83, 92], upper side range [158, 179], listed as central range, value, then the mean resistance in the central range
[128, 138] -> -2.98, 42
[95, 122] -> -4.97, 38.8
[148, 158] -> -4.04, 45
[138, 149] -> -3.52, 42.5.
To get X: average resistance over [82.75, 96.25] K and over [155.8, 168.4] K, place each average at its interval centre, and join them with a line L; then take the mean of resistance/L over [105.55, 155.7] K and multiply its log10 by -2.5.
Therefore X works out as -0.161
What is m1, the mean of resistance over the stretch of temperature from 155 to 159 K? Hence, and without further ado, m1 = 44.6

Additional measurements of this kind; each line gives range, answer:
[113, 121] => 42.4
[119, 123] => 43.7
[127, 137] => 42.1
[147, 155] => 44.8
